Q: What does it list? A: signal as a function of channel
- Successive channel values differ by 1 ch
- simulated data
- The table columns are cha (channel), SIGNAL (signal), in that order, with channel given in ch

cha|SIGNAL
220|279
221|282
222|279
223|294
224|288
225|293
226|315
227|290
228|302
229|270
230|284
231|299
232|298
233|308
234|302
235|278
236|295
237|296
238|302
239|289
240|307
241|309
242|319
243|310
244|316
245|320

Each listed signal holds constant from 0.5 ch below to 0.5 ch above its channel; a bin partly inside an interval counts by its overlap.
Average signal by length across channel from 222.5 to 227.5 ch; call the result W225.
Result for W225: 296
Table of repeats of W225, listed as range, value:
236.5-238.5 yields 299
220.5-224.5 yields 286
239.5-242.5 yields 312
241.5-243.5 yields 314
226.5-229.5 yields 287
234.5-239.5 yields 292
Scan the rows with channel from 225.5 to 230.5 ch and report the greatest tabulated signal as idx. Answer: 315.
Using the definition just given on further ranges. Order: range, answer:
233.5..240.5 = 307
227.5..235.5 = 308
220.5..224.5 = 294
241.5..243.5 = 319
